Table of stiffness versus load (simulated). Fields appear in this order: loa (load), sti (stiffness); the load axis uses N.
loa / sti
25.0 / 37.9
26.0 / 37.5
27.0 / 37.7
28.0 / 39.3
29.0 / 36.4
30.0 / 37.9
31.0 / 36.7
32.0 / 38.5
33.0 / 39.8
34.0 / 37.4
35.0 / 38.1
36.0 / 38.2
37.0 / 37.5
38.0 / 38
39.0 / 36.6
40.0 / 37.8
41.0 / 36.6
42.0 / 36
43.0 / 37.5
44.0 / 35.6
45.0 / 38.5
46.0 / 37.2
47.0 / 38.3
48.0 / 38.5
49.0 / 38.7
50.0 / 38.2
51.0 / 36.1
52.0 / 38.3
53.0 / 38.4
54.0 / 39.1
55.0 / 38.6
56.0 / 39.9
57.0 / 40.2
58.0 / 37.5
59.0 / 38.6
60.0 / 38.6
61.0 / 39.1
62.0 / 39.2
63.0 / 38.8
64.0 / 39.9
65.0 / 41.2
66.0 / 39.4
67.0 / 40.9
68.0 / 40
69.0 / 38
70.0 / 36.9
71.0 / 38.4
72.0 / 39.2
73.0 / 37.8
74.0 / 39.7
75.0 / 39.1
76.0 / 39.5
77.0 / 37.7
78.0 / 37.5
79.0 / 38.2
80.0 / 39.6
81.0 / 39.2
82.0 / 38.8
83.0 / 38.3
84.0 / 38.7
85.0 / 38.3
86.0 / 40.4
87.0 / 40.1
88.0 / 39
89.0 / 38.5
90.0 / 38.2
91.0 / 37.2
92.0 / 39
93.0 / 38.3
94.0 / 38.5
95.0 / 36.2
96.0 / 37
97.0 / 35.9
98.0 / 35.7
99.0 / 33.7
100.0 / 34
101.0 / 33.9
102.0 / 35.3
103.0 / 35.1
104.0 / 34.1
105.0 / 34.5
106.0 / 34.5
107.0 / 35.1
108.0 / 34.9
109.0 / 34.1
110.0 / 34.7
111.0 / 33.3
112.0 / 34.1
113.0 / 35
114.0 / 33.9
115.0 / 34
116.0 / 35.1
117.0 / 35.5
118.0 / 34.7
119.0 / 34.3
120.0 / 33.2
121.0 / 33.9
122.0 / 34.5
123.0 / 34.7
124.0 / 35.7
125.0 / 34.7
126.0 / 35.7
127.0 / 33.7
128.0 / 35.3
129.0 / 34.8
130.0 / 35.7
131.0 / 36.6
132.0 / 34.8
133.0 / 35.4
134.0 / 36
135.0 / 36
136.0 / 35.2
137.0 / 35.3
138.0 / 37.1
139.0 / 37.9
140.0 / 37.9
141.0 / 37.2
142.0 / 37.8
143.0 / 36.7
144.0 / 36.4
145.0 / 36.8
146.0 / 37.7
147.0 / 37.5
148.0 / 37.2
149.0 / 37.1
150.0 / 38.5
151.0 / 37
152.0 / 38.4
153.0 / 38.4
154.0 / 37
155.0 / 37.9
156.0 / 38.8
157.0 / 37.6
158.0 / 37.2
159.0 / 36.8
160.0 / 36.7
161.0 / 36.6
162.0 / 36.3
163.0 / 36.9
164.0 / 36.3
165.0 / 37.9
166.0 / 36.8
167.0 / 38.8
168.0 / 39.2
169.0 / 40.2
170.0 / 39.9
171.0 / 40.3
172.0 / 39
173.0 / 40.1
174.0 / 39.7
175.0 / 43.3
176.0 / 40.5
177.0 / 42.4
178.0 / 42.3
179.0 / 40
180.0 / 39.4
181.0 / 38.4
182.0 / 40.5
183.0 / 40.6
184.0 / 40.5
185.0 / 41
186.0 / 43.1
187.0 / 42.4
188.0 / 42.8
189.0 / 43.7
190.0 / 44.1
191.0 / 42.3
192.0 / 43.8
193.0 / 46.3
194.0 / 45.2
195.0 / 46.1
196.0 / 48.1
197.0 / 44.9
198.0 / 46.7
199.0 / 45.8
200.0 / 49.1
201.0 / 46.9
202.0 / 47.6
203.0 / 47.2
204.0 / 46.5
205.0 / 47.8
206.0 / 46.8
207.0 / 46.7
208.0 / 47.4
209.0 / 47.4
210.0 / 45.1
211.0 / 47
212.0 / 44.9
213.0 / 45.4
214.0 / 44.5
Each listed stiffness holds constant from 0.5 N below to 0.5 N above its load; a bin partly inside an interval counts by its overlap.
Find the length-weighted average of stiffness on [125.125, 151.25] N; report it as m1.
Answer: 36.4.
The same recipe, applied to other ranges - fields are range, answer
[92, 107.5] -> 35.6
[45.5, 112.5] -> 37.7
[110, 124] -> 34.4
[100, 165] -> 35.9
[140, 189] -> 38.9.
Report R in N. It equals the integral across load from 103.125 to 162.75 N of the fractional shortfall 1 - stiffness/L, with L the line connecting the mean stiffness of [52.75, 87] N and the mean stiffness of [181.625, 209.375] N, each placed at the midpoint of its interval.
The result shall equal 8.7 N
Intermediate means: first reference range 39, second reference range 45.1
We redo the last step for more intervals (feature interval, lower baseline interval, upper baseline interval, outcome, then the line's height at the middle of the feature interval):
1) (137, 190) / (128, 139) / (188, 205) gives 2.2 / 40.6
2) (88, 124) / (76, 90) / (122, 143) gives 2.0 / 37.4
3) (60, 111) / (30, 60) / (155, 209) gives 2.0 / 39.2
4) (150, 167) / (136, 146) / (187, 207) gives 1.0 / 39.7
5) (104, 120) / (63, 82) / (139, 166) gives 1.6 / 38.2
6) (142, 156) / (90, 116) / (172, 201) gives 0.7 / 39.5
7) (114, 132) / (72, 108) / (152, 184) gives 1.5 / 38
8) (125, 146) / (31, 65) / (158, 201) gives 2.2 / 40.3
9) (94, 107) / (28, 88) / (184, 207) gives 1.7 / 40.6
